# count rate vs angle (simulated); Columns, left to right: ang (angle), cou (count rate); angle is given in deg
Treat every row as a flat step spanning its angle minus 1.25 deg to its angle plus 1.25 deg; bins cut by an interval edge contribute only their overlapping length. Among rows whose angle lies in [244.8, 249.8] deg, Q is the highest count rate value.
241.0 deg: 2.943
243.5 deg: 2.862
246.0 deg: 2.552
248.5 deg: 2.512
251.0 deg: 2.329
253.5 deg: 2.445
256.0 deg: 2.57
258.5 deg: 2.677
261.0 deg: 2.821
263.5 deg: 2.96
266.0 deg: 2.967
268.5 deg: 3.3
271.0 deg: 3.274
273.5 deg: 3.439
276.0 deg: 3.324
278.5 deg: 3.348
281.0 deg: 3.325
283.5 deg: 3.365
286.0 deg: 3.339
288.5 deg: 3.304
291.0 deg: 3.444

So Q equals 2.552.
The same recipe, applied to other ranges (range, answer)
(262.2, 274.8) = 3.439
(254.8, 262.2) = 2.821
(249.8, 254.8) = 2.445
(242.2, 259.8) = 2.862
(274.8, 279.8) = 3.348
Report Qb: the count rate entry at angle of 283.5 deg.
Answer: 3.365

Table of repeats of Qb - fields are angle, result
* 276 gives 3.324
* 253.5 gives 2.445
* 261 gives 2.821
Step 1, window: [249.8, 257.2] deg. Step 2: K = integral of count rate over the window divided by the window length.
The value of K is 2.45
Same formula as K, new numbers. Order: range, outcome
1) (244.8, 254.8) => 2.46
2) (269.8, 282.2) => 3.34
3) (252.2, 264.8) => 2.69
